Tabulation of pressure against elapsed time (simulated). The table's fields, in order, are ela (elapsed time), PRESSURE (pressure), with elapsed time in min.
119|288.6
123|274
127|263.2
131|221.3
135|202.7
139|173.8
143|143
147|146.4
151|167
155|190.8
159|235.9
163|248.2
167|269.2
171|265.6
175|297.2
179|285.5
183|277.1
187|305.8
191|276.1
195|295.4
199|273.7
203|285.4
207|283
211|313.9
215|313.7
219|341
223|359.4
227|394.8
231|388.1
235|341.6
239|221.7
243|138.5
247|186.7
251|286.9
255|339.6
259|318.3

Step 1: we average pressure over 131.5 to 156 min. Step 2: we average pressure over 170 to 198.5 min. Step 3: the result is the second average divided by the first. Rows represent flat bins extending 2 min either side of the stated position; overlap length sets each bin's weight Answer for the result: 1.7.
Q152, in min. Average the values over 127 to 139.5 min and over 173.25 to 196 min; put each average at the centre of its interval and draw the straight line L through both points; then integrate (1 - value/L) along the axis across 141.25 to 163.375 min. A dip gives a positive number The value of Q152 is 5.3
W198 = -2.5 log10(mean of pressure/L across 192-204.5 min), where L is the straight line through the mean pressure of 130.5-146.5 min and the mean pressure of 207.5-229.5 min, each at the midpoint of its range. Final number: 0.06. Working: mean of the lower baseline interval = 178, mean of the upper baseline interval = 341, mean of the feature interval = 284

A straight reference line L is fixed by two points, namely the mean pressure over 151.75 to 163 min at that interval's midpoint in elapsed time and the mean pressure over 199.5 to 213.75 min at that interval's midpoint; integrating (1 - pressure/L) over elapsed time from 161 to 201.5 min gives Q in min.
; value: -4.46 min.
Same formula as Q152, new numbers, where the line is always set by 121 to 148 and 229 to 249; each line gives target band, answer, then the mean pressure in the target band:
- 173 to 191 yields -4.8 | 290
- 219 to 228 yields -4.3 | 367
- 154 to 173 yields -2.2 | 245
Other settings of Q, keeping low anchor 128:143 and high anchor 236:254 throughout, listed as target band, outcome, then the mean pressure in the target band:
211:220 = -4.5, 323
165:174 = -2.9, 271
